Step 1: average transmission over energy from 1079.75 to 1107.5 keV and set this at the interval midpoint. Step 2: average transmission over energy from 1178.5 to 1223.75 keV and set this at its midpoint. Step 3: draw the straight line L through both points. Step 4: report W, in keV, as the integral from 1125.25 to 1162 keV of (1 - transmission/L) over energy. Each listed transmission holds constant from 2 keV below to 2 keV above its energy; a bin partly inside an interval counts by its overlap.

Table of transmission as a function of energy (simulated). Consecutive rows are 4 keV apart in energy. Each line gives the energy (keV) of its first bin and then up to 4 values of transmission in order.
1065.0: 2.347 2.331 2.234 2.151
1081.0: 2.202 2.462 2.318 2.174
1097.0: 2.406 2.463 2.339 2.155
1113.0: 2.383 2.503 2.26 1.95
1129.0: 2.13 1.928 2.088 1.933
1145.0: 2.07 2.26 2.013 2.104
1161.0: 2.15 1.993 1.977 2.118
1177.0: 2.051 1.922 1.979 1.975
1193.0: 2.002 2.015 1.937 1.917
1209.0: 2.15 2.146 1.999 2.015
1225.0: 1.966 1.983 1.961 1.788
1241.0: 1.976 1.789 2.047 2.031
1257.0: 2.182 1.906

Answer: 1.94 keV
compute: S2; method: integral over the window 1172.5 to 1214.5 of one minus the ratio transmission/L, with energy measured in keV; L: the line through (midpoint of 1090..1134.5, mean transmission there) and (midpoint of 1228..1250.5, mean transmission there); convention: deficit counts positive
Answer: 0.5 keV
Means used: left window 2.25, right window 1.92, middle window 2.01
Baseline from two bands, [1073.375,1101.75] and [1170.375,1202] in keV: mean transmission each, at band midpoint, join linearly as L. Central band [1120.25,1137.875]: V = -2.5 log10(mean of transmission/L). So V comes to 0.06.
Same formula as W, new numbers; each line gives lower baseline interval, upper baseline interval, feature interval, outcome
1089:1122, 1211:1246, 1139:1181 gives 2.1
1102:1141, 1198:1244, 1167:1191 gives 0.7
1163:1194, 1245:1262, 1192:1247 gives 1.0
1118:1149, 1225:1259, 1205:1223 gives -0.6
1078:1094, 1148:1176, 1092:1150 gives -0.2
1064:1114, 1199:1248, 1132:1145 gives 1.1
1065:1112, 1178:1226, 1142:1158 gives 0.3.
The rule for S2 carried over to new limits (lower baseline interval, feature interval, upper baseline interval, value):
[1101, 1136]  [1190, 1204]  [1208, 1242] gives 0.5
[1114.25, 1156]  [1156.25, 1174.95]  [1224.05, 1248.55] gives -0.1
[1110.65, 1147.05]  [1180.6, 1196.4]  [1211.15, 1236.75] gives 0.5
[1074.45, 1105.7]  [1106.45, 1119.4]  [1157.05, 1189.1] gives -0.6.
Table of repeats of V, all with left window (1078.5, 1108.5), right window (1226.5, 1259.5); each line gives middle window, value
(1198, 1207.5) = 0.06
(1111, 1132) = 0.01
